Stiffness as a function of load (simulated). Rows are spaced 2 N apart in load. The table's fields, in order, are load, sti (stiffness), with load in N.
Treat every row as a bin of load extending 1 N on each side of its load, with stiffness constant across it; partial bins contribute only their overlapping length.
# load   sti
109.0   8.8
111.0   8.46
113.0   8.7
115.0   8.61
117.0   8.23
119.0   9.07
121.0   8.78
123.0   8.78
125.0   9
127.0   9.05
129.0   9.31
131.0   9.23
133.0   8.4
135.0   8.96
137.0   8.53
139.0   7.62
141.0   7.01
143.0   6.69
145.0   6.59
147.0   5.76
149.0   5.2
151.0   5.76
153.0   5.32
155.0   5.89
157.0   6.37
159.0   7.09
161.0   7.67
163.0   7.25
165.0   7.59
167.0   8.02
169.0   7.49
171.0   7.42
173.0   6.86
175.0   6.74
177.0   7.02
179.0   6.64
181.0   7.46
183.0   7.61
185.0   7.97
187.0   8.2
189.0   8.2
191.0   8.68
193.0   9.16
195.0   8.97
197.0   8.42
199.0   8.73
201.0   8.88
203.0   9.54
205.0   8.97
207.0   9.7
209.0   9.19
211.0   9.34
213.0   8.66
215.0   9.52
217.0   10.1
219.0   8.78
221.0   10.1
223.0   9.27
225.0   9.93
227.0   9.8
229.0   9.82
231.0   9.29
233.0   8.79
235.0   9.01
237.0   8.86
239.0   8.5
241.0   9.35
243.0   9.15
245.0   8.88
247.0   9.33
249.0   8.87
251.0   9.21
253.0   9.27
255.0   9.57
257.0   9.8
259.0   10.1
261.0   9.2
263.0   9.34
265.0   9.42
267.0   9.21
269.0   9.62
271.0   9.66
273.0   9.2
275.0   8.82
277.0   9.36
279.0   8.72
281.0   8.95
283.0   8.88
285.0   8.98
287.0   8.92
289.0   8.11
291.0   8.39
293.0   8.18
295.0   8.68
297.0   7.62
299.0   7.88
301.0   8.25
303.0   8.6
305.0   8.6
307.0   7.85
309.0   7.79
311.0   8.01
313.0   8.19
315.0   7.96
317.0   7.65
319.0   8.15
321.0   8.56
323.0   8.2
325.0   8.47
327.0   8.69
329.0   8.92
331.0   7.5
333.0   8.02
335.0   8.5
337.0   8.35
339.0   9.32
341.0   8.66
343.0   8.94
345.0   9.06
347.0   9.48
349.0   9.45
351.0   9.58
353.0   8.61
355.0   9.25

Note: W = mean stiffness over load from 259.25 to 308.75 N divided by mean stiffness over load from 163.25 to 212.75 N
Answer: 1.1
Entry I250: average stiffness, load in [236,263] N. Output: 9.24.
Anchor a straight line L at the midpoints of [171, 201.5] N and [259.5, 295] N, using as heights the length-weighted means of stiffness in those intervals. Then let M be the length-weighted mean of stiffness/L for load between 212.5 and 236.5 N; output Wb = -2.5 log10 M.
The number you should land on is -0.13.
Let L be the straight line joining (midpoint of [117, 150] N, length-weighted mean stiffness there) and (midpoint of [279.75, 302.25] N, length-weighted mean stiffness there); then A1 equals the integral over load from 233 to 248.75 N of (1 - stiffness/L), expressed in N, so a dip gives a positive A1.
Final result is -1.30 N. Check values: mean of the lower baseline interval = 8.01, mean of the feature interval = 8.99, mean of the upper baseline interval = 8.44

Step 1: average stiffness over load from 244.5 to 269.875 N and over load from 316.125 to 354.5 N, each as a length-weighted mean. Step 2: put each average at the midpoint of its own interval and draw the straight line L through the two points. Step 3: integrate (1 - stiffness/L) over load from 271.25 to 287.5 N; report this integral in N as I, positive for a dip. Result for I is 0.3 N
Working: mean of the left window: 9.38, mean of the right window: 8.65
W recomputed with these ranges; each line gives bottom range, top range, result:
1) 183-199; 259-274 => 1.11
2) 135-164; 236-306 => 1.34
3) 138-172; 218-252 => 1.37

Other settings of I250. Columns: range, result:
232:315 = 8.85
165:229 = 8.56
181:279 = 9.13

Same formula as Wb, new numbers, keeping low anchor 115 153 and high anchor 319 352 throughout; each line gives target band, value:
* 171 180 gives 0.166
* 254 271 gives -0.139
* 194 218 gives -0.128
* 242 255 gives -0.101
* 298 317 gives 0.064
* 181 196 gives -0.034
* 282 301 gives 0.016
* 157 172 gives 0.077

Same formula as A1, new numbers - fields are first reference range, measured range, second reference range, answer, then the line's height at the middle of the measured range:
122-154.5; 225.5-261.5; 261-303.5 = -3.4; 8.47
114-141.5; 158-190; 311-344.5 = 4.2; 8.58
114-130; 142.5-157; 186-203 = 4.8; 8.8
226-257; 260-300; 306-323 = -1.2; 8.58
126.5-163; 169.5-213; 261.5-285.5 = -1.8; 7.93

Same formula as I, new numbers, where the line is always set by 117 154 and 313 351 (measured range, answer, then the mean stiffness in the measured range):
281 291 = -0.4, 8.71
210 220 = -1.5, 9.28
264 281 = -1.9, 9.23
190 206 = -1.8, 8.92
